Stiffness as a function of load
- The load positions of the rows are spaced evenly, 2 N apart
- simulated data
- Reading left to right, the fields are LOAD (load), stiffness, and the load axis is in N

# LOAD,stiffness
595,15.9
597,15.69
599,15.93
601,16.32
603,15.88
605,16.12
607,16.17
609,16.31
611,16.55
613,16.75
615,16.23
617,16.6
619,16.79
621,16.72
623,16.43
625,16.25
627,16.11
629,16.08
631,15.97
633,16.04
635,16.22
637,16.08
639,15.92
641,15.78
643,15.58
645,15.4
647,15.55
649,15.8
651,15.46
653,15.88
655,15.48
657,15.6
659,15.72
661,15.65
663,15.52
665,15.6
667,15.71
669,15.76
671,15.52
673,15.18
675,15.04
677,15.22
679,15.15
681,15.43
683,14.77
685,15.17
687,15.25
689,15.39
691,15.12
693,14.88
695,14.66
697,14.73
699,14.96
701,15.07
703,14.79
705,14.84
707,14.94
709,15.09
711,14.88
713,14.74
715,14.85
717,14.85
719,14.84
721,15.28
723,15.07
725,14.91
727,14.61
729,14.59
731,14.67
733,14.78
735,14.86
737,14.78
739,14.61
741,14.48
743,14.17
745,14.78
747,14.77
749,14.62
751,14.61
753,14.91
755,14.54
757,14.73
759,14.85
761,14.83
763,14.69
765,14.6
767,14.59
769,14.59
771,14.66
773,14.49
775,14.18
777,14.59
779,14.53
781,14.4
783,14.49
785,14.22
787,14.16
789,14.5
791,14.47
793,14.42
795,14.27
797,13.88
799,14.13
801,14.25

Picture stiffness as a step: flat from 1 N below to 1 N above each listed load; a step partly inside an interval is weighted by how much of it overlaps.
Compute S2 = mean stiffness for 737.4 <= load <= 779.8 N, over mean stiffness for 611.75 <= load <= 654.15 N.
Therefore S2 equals 0.91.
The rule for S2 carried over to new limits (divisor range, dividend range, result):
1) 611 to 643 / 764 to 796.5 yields 0.89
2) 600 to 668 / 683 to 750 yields 0.93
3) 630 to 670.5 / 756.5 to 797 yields 0.92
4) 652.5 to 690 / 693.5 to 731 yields 0.96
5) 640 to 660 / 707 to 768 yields 0.94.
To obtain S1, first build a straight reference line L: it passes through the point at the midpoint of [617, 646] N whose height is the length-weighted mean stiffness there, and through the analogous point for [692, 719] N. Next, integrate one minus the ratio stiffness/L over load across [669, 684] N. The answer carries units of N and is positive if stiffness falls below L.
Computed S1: 0.1 N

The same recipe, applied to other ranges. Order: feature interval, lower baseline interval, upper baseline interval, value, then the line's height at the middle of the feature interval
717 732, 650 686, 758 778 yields 0.1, 15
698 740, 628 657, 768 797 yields 0.5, 15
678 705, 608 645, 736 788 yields 0.7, 15.4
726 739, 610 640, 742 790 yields 0.2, 15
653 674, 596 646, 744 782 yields 0.1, 15.7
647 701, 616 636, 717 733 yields 1.0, 15.6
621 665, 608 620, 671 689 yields 0.3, 15.9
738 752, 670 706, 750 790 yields 0.1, 14.7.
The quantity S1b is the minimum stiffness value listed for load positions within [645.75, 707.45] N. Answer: 14.66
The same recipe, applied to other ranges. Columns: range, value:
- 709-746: 14.17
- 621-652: 15.4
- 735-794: 14.16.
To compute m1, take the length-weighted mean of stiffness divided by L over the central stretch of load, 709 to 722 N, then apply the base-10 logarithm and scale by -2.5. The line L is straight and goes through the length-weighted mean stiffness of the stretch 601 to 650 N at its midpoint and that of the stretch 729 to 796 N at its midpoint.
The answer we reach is 0.01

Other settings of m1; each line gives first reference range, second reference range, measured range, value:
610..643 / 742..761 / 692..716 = 0.03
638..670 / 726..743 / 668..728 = 0.00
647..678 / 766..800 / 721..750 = 0.01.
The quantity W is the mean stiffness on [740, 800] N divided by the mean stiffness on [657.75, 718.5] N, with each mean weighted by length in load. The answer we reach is 0.96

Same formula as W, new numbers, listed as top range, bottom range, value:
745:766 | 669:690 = 0.97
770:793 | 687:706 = 0.96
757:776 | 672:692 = 0.96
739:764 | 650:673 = 0.94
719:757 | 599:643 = 0.91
